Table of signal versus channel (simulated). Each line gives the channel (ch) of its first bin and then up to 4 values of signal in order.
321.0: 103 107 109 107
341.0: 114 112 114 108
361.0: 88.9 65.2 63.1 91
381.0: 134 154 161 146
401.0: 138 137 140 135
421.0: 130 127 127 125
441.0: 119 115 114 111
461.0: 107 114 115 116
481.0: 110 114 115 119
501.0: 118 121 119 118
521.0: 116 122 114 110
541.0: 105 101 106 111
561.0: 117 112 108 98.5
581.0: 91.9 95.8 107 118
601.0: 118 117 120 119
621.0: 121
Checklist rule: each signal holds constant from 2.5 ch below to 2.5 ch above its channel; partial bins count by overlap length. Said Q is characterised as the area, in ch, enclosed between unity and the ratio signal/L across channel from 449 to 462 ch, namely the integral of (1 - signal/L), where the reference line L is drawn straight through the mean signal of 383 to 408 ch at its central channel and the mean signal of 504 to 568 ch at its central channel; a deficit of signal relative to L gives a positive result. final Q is 2.1 ch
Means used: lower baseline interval 147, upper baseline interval 113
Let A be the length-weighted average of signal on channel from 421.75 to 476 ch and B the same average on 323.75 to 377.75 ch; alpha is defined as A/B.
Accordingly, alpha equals 1.2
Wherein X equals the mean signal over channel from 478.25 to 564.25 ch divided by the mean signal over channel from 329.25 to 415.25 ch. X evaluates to 0.97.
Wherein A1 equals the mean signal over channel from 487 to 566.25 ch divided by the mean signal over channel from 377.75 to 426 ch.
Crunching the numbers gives 0.81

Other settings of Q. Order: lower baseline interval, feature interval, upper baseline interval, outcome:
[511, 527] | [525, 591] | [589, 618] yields 6.1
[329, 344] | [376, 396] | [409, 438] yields -3.3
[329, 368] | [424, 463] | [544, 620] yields -4.7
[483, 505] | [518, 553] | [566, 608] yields 0.5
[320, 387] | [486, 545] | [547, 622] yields -3.9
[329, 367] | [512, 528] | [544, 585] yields -2.1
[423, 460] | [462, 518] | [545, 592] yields -1.1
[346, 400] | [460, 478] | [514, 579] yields -0.3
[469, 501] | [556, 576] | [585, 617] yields 0.7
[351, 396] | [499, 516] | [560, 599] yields -1.9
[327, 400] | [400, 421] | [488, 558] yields -4.4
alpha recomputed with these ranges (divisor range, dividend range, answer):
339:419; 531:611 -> 0.91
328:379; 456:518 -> 1.18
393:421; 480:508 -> 0.84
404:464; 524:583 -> 0.87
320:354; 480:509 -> 1.06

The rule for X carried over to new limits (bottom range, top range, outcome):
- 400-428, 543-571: 0.81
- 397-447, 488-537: 0.90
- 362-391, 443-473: 1.06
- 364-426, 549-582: 0.86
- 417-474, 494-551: 0.96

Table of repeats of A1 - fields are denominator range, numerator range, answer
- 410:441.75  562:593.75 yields 0.80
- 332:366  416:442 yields 1.22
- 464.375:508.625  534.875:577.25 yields 0.93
